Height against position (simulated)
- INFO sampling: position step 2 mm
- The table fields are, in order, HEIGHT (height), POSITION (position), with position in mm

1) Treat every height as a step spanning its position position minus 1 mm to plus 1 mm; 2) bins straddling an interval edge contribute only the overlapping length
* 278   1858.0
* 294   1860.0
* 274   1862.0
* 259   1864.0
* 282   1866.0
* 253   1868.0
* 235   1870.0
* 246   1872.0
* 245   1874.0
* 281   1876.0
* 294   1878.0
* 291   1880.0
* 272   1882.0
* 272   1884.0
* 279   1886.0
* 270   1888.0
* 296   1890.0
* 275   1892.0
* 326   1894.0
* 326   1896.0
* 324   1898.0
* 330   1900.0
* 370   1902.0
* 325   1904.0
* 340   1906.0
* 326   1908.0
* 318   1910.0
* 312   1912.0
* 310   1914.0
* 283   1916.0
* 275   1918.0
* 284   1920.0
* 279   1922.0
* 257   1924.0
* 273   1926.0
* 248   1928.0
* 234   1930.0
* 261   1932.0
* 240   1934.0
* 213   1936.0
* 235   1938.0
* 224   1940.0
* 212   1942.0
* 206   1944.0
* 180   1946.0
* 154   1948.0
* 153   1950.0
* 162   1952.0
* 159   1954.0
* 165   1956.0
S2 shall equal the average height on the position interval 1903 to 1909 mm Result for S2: 330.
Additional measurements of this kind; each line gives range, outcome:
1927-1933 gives 248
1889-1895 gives 299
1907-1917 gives 310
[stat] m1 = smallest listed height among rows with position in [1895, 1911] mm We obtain 318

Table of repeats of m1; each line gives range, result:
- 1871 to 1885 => 245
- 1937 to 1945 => 206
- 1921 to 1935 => 234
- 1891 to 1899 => 275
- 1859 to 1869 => 253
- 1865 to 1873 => 235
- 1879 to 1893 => 270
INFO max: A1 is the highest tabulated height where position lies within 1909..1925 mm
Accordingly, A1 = 318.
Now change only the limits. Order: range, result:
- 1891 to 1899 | 326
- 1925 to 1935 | 273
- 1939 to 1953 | 224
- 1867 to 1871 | 253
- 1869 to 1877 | 281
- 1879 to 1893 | 296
